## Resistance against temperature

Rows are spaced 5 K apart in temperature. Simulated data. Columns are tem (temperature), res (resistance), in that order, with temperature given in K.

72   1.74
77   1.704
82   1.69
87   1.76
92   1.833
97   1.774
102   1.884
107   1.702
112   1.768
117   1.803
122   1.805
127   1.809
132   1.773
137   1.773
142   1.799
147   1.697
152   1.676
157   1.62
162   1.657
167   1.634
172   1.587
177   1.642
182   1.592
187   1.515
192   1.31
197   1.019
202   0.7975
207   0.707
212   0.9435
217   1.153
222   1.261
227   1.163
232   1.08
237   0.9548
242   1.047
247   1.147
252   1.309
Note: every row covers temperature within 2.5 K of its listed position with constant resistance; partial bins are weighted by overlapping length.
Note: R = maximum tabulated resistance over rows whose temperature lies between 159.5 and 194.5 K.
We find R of 1.657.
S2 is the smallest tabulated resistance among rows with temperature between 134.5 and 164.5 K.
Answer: 1.62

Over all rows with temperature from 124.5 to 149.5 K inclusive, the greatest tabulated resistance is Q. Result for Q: 1.809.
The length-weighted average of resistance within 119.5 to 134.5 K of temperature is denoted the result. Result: 1.8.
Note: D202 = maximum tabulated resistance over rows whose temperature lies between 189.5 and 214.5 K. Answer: 1.31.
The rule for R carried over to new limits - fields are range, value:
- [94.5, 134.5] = 1.884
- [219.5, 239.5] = 1.261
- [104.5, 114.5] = 1.768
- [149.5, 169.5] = 1.676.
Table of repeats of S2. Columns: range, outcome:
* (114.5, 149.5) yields 1.697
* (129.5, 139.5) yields 1.773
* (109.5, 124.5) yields 1.768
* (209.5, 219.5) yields 0.9435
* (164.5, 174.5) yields 1.587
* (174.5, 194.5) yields 1.31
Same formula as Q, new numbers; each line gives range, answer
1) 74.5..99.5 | 1.833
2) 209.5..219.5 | 1.153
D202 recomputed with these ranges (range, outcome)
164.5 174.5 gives 1.634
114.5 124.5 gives 1.805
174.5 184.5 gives 1.642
